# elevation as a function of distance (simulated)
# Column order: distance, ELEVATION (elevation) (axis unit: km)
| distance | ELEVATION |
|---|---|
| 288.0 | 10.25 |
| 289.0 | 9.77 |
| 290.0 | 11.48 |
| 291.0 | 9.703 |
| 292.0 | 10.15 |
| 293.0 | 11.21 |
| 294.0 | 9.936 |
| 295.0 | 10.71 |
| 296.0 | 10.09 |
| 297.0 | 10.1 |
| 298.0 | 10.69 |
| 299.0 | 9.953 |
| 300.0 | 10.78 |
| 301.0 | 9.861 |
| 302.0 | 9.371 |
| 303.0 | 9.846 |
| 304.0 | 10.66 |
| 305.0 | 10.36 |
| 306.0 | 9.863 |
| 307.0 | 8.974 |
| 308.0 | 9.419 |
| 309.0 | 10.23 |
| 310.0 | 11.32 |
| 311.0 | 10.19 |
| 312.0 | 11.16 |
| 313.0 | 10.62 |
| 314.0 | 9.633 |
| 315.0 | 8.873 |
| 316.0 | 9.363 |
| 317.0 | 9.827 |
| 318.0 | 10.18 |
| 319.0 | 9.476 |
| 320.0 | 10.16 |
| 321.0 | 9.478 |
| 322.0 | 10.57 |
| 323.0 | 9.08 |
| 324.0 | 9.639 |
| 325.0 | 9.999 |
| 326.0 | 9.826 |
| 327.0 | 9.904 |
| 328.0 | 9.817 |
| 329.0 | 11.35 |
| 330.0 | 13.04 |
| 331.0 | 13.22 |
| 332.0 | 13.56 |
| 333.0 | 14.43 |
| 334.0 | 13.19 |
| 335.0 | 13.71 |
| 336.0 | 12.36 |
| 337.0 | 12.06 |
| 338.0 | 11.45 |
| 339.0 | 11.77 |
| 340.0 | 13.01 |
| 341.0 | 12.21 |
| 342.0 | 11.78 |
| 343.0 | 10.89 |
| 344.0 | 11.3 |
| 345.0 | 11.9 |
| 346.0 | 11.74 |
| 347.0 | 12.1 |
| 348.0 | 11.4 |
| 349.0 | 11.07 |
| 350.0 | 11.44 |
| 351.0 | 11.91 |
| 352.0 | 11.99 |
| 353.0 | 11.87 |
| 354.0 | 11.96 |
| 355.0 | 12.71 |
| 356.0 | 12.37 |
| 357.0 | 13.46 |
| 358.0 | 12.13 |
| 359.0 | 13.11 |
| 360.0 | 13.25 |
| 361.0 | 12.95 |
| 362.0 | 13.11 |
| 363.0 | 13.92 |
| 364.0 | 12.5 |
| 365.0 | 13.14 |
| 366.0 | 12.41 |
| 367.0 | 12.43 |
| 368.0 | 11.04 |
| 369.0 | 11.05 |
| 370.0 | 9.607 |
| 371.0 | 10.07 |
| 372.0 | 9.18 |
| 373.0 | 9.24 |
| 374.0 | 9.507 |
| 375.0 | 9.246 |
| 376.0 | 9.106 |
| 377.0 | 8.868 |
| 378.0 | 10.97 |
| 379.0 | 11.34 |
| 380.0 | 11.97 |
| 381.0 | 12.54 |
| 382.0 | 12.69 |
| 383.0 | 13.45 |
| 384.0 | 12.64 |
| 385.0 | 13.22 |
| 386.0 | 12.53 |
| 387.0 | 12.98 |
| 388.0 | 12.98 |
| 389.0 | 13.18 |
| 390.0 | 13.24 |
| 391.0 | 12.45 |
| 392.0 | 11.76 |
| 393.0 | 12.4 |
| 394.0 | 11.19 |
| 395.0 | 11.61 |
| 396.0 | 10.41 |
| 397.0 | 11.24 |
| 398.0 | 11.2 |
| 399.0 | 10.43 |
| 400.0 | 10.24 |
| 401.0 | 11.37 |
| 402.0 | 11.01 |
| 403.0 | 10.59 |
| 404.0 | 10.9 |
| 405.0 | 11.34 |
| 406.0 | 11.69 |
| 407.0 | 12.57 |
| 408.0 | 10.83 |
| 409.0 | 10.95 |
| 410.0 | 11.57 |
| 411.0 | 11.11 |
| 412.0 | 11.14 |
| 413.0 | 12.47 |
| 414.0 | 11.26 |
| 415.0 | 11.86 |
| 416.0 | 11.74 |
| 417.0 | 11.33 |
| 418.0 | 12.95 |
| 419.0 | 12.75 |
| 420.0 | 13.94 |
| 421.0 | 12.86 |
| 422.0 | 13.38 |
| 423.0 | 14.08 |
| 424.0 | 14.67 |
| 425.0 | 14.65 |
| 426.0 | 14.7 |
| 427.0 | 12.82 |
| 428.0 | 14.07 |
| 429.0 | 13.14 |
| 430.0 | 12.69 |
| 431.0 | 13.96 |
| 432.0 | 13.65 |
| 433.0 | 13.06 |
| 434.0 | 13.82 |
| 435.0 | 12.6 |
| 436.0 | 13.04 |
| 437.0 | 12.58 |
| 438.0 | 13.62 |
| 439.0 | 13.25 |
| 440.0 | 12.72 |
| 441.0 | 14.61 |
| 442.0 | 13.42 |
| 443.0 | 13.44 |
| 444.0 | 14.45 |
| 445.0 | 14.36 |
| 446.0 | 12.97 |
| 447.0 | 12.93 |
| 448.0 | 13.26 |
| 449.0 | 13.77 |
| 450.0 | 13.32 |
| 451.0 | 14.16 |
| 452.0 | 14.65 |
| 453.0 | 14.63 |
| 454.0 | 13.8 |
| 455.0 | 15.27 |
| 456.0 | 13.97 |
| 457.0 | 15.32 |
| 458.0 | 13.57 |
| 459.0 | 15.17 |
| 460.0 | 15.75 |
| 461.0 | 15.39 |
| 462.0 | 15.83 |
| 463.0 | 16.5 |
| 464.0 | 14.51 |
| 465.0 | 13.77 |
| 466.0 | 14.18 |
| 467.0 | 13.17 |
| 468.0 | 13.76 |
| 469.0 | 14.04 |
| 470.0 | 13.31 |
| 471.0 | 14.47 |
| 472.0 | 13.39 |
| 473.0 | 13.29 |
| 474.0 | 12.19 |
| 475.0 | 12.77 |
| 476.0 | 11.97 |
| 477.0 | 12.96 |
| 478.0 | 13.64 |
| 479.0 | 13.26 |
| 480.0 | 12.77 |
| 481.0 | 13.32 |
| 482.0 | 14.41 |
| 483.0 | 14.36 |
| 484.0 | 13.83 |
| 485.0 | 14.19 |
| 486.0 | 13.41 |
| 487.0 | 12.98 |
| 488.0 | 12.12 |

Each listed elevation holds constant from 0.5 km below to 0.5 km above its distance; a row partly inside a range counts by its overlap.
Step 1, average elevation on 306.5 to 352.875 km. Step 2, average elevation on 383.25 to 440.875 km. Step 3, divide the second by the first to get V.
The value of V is 1.12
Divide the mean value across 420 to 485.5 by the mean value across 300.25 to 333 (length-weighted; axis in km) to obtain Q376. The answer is 1.3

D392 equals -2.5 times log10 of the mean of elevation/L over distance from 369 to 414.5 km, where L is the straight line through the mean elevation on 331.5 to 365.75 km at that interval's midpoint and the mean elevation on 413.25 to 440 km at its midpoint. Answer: 0.134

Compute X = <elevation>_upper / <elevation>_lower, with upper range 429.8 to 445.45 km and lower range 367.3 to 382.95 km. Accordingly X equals 1.3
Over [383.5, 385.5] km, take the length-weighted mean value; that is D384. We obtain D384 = 12.9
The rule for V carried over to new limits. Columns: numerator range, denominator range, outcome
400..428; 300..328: 1.23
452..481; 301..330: 1.40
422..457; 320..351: 1.19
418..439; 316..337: 1.21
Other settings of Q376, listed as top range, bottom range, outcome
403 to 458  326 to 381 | 1.11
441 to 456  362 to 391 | 1.19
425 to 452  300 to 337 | 1.27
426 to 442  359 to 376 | 1.17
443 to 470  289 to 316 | 1.40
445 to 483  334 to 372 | 1.16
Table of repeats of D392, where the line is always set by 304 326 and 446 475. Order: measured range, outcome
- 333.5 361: -0.12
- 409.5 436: 0.01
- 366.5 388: 0.06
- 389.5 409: 0.09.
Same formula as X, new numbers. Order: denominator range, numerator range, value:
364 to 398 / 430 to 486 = 1.20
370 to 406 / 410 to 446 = 1.16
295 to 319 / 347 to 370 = 1.22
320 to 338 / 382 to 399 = 1.07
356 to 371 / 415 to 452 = 1.09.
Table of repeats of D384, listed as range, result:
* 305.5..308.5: 9.42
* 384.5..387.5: 12.9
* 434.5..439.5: 13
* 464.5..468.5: 13.7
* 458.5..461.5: 15.4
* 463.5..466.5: 14.2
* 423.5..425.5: 14.7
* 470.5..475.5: 13.2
